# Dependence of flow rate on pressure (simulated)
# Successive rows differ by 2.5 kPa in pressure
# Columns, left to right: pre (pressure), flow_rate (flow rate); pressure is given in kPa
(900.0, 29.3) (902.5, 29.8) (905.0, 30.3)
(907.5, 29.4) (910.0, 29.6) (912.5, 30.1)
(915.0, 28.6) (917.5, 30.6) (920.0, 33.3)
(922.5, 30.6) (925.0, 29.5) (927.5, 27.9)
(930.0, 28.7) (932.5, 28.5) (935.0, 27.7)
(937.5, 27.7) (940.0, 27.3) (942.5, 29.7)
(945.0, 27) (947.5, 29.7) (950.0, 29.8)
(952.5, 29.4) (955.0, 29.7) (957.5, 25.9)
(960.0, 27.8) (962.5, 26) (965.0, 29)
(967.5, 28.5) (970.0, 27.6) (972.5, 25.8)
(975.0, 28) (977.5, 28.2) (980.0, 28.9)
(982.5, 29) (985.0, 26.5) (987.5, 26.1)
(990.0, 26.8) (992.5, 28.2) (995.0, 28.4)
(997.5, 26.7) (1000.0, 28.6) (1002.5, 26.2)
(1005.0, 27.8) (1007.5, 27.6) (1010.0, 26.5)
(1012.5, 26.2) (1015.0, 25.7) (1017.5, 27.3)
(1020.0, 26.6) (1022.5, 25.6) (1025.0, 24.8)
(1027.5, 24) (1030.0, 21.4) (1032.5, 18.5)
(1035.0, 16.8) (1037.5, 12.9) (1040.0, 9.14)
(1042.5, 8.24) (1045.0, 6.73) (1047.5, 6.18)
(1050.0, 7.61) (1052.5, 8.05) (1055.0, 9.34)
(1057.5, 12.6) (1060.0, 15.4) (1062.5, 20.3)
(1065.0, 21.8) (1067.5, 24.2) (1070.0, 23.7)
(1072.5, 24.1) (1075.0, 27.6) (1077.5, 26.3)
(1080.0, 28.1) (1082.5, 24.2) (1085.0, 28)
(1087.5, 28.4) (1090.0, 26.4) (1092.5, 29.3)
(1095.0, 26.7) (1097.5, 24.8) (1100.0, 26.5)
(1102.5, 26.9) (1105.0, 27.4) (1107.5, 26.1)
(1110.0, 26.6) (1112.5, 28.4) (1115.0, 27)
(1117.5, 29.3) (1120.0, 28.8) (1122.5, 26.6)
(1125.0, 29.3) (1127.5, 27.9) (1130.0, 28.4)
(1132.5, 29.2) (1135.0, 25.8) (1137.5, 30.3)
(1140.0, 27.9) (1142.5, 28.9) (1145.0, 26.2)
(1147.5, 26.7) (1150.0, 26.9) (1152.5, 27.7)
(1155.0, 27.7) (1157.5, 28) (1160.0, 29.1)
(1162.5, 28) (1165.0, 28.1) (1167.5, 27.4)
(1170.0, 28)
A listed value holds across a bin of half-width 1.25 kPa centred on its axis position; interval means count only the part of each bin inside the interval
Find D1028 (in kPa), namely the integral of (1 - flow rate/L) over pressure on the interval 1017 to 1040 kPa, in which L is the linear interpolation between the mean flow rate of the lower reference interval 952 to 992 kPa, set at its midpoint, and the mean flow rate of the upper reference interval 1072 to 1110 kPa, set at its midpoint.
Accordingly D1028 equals 5.2 kPa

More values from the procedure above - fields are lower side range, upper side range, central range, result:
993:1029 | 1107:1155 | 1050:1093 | 8.8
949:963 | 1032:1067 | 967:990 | -3.0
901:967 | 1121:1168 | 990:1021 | 1.6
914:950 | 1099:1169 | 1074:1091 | 0.7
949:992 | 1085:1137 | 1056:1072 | 4.6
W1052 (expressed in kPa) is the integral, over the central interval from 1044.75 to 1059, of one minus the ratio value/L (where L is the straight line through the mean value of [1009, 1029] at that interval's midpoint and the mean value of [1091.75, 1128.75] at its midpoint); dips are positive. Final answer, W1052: 9.57 kPa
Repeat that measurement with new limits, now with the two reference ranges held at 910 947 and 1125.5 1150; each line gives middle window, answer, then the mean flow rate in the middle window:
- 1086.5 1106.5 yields 0.80 kPa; 27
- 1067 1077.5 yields 1.18 kPa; 25.1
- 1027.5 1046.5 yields 9.67 kPa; 14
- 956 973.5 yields 0.98 kPa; 27.3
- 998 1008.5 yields 0.44 kPa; 27.5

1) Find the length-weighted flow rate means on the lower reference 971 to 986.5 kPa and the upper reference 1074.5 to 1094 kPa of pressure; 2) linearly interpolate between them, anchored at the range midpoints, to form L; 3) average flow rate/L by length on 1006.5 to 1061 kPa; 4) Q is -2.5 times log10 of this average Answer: 0.49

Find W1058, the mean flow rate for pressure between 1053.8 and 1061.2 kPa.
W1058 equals 12.4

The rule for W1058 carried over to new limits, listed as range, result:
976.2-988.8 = 27.7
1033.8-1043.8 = 11.7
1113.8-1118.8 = 28.2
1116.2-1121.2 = 29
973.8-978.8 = 28.1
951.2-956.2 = 29.6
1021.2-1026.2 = 25.2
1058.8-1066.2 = 19.2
